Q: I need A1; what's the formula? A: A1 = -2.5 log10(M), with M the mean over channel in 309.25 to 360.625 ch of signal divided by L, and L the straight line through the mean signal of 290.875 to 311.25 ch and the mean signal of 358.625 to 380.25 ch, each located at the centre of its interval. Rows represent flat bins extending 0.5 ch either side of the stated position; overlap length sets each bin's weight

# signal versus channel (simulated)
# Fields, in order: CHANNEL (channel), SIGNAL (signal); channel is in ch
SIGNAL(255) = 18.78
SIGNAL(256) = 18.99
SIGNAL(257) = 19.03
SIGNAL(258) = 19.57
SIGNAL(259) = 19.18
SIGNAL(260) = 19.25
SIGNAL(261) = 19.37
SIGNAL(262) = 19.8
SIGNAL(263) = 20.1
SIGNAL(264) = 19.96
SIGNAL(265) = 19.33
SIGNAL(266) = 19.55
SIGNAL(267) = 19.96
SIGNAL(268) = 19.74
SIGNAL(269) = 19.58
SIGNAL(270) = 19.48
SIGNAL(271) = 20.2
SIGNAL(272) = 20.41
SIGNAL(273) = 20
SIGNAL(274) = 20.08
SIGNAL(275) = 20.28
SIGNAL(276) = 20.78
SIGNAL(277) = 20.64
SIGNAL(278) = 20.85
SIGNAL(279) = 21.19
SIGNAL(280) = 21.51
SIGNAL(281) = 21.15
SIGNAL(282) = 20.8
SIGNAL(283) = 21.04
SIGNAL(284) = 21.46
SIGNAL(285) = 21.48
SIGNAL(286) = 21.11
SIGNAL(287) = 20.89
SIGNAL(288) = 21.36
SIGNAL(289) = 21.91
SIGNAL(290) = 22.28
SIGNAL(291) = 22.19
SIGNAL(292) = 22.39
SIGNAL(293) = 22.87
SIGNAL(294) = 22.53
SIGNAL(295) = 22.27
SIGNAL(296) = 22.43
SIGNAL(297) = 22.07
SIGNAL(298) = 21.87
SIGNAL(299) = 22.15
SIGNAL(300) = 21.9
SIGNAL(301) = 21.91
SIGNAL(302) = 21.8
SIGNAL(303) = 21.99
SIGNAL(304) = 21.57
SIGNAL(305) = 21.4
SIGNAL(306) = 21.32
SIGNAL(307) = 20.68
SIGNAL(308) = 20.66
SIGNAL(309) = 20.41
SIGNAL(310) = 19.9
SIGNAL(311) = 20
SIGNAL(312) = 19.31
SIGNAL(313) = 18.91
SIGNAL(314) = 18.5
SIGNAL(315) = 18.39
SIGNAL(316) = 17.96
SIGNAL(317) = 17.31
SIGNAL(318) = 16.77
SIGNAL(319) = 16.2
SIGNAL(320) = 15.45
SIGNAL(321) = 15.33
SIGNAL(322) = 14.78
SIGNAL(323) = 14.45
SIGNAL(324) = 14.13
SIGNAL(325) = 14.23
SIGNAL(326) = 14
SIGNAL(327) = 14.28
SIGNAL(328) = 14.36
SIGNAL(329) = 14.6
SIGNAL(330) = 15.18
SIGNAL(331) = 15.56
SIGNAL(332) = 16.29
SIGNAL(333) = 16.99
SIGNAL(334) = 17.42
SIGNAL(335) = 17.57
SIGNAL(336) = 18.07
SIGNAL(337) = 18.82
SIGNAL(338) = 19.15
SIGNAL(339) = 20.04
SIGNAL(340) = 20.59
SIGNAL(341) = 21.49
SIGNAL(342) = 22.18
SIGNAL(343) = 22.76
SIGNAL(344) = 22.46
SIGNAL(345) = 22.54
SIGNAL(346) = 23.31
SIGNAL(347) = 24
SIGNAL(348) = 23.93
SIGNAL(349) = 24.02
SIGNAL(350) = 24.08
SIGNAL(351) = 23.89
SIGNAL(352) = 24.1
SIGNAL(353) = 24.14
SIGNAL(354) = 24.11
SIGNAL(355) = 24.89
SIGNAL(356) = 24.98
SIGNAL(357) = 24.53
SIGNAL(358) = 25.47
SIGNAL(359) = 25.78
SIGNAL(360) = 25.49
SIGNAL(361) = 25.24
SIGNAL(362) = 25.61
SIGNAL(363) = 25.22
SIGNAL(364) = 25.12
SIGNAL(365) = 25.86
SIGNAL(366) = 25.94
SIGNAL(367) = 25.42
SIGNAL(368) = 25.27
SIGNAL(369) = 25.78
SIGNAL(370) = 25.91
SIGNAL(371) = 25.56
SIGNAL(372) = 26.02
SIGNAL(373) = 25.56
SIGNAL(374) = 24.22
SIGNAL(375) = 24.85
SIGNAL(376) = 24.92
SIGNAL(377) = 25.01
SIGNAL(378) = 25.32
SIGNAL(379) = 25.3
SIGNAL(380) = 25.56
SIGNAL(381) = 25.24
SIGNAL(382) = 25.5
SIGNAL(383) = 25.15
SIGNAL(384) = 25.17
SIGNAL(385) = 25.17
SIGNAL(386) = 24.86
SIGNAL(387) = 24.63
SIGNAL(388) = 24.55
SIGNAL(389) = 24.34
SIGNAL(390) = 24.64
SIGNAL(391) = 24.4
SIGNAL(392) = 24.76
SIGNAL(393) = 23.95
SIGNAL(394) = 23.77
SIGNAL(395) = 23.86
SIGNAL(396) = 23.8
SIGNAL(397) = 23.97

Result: 0.20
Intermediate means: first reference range 21.6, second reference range 25.4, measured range 19.7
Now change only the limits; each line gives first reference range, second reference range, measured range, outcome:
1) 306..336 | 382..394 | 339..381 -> -0.15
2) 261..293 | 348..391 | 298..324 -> 0.16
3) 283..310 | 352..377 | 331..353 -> 0.15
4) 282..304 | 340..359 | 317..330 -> 0.46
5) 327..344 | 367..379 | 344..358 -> -0.14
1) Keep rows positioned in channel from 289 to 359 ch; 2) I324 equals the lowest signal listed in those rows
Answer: 14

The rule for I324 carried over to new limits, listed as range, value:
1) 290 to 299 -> 21.87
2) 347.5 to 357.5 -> 23.89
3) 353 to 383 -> 24.11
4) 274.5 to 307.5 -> 20.28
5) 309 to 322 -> 14.78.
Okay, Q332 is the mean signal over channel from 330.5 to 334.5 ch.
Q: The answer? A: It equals 16.6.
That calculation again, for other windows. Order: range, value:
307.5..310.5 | 20.3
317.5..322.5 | 15.7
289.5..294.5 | 22.5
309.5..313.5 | 19.5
